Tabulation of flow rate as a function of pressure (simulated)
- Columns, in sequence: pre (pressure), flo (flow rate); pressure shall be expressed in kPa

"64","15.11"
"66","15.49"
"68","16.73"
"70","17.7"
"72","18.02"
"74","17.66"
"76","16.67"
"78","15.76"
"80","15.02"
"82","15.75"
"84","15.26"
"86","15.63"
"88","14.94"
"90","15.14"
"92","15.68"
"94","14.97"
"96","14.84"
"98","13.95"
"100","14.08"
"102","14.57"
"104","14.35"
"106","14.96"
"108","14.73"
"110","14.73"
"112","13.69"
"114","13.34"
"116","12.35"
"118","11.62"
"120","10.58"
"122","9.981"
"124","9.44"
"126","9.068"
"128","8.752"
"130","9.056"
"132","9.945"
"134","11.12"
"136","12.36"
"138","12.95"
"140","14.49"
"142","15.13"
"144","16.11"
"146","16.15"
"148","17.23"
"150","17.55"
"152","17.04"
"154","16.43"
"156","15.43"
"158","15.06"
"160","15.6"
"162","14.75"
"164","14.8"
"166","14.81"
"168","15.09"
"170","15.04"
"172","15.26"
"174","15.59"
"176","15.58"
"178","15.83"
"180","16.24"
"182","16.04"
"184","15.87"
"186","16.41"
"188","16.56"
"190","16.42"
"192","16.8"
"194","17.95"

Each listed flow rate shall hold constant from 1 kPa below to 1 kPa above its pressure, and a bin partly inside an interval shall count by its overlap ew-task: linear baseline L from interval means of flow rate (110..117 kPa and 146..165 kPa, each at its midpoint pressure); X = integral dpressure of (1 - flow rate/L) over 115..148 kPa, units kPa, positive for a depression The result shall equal 5.8 kPa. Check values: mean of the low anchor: 13.4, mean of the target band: 12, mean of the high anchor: 16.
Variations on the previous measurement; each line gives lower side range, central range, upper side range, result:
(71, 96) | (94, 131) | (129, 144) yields 4.0 kPa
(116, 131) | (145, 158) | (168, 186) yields -3.6 kPa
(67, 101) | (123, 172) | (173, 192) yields 6.3 kPa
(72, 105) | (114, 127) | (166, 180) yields 3.9 kPa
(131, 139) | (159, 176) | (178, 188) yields -0.5 kPa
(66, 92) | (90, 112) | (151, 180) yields 1.8 kPa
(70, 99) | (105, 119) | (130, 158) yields 1.4 kPa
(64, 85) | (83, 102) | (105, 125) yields -0.4 kPa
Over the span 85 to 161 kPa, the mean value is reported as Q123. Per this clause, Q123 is 13.8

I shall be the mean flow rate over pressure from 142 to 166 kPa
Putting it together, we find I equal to 15.9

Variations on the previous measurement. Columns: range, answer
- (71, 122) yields 14.6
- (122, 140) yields 10.5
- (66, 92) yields 16.1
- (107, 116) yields 13.9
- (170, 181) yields 15.6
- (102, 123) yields 13.1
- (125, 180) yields 14.3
